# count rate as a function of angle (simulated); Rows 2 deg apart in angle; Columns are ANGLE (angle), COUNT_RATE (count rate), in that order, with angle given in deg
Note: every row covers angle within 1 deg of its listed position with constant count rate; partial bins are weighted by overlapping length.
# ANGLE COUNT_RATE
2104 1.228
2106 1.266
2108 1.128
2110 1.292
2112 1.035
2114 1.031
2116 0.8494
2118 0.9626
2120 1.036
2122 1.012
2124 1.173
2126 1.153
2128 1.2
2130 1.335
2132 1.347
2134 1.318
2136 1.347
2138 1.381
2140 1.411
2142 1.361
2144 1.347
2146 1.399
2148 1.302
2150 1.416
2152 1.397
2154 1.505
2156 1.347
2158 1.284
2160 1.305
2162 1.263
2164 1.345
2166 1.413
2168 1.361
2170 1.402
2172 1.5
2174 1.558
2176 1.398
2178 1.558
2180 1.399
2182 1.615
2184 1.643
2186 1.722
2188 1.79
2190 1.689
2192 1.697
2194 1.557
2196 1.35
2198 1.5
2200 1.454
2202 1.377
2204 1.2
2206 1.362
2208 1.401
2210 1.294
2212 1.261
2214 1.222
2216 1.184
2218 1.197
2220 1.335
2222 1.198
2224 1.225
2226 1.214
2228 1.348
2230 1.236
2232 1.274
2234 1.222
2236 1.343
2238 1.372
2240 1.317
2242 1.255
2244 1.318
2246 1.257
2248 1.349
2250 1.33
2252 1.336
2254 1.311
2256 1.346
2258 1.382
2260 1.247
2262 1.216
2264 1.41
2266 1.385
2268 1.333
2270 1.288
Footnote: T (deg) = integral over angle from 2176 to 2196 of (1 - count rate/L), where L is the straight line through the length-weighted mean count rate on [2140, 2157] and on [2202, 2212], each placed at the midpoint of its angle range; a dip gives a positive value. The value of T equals -3.9 deg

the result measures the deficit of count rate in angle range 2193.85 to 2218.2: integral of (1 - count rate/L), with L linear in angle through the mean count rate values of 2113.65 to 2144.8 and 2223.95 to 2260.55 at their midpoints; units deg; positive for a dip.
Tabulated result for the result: -1.2 deg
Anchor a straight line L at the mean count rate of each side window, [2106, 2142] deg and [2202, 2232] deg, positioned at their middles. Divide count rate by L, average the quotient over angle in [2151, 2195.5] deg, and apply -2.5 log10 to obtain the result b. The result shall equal -0.21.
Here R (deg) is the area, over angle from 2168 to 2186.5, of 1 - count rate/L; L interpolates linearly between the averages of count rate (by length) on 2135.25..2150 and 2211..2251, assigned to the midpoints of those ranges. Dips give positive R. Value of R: -2.6 deg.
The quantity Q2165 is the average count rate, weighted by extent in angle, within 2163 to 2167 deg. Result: 1.38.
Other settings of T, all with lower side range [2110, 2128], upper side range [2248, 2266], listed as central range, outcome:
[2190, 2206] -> -3.3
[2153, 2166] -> -2.4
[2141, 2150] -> -2.0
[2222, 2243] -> 0.0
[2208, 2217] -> -0.1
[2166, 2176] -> -2.5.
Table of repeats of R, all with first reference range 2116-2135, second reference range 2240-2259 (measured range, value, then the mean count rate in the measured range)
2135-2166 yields -4.58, 1.36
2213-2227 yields 0.61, 1.22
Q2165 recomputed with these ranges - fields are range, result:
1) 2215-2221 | 1.24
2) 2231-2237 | 1.28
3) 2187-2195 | 1.68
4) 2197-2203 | 1.44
